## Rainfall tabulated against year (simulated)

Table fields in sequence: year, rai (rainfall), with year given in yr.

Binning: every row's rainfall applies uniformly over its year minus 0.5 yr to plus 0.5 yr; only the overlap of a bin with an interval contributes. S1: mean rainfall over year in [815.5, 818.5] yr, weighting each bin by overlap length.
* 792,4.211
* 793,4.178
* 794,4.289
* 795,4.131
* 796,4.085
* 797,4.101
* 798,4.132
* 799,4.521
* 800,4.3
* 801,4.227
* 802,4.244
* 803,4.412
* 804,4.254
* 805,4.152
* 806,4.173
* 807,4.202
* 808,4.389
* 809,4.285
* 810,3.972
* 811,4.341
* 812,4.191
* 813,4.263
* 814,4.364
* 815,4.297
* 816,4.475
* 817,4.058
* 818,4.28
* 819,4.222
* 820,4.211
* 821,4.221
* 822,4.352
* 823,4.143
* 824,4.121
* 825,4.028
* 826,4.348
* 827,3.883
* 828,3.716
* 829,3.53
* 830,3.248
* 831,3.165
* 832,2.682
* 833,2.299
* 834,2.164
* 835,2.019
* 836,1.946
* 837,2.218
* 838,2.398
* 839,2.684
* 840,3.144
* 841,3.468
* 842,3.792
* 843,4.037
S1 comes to 4.27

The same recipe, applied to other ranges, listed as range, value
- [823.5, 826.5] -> 4.17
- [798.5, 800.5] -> 4.41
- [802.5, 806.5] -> 4.25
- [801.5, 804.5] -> 4.3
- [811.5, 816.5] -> 4.32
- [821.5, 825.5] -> 4.16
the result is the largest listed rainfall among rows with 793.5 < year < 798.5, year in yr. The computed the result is 4.289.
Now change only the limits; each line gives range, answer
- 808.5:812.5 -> 4.341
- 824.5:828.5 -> 4.348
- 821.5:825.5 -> 4.352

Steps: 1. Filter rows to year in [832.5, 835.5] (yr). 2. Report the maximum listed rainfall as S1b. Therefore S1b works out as 2.299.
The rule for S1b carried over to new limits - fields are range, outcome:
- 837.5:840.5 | 3.144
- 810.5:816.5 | 4.475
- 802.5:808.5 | 4.412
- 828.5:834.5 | 3.53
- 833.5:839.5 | 2.684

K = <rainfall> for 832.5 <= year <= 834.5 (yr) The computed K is 2.23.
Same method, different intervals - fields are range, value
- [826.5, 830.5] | 3.59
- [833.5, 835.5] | 2.09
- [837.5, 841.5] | 2.92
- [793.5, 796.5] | 4.17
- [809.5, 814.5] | 4.23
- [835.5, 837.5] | 2.08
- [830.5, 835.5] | 2.47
